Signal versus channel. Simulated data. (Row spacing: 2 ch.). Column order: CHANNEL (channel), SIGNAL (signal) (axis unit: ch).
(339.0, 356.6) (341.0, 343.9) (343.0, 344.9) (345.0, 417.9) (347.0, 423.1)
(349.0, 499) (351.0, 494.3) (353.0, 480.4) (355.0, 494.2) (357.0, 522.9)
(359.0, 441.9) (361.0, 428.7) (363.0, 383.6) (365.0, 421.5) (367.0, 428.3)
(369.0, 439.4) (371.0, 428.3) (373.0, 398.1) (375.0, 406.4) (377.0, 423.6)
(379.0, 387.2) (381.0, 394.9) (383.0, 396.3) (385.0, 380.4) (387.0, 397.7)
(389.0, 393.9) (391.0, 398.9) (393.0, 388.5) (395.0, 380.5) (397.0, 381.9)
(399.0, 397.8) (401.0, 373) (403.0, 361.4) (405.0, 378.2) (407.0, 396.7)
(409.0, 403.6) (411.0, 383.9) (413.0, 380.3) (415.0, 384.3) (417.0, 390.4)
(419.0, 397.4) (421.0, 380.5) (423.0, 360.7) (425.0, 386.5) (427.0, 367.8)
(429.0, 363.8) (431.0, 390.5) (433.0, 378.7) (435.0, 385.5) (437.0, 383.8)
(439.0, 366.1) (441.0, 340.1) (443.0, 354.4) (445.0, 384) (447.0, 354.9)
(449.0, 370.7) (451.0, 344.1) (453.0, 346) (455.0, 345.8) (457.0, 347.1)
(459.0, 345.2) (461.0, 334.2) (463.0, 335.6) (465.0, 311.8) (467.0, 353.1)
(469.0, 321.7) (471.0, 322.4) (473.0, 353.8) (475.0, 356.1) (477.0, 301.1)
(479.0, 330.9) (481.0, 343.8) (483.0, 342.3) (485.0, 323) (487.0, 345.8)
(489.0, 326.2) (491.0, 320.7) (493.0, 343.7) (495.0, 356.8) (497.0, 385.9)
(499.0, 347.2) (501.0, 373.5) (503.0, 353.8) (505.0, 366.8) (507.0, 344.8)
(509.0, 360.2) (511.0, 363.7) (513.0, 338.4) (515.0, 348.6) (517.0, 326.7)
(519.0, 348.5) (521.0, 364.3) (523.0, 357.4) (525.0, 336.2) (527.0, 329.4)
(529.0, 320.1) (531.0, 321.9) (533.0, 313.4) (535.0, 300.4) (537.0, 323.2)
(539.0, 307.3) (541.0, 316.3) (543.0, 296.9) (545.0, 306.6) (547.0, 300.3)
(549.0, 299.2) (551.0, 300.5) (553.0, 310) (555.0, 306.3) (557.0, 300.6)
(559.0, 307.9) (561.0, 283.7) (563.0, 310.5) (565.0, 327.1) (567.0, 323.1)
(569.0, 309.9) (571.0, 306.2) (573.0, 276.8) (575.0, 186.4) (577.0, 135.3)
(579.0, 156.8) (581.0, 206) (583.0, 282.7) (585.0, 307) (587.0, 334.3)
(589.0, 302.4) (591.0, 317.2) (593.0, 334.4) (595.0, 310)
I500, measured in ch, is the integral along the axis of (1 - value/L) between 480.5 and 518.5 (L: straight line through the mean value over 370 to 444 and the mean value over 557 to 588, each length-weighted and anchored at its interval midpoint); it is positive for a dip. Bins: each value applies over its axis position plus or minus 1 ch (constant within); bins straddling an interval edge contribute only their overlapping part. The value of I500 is -3.2 ch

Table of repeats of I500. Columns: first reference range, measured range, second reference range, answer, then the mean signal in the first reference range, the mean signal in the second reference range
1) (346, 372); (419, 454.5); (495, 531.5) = 2.86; 453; 350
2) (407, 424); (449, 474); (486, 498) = 1.56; 386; 347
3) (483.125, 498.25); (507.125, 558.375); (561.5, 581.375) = -4.51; 343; 256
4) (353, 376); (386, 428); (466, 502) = 1.92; 438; 342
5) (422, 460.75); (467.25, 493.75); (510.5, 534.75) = 1.30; 363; 337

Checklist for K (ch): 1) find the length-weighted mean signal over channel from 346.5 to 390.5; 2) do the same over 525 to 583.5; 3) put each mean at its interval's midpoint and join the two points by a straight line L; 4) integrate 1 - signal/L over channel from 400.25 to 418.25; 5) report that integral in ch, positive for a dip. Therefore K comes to 0.68 ch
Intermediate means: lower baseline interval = 430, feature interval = 384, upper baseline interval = 289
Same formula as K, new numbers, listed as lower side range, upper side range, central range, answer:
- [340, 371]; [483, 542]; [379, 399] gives 1.25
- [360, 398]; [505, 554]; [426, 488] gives 2.41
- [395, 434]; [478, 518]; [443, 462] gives 0.71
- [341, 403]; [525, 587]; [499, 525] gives -2.63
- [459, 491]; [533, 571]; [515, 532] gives -1.16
